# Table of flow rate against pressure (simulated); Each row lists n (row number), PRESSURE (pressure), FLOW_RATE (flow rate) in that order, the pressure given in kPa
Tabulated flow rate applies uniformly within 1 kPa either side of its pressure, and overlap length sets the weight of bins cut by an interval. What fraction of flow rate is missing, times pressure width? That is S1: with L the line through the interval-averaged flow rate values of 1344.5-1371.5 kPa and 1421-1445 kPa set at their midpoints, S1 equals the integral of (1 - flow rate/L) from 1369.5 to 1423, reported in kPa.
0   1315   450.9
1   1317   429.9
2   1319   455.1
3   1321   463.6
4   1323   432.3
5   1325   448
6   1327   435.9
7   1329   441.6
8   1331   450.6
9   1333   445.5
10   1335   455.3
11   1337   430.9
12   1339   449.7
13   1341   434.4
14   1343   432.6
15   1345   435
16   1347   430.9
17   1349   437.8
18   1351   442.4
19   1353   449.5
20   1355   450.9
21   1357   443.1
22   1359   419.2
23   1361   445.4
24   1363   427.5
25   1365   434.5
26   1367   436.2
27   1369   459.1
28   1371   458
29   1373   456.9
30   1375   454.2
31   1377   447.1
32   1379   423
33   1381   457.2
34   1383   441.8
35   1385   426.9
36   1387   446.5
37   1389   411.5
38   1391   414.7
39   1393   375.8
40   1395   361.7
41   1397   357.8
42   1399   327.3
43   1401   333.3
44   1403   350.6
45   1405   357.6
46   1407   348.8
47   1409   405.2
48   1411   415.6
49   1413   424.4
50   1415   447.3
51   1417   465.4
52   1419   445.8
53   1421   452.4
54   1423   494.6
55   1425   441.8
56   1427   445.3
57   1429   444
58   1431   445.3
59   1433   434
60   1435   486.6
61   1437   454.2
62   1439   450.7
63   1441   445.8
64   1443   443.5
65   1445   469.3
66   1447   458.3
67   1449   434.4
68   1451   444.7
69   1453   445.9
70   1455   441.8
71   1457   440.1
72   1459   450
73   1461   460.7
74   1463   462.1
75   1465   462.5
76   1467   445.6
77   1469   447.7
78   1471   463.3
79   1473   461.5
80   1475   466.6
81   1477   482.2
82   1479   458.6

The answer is 4.00 kPa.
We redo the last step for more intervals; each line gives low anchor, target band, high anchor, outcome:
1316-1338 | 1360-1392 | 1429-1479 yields 0.57 kPa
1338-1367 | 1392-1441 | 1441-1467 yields 3.33 kPa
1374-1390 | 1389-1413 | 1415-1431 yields 3.97 kPa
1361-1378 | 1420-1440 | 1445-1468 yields -0.25 kPa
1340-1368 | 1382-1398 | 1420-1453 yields 1.41 kPa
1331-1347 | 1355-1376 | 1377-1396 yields -0.74 kPa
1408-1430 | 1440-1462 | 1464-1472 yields 0.12 kPa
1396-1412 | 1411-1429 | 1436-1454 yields -2.43 kPa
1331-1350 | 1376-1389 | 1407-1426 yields 0.03 kPa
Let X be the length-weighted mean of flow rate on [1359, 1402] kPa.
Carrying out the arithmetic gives 419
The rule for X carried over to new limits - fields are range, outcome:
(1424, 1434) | 442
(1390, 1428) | 403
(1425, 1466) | 451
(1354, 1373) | 442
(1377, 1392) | 433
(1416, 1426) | 460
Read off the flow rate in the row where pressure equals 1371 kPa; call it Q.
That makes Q 458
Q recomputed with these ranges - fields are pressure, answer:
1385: 426.9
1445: 469.3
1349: 437.8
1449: 434.4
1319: 455.1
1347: 430.9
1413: 424.4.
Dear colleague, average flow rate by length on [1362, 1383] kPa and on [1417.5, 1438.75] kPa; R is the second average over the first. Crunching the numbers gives 1.02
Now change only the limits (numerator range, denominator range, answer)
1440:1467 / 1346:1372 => 1.02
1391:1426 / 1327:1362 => 0.91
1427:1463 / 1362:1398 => 1.05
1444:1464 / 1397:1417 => 1.18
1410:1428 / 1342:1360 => 1.02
